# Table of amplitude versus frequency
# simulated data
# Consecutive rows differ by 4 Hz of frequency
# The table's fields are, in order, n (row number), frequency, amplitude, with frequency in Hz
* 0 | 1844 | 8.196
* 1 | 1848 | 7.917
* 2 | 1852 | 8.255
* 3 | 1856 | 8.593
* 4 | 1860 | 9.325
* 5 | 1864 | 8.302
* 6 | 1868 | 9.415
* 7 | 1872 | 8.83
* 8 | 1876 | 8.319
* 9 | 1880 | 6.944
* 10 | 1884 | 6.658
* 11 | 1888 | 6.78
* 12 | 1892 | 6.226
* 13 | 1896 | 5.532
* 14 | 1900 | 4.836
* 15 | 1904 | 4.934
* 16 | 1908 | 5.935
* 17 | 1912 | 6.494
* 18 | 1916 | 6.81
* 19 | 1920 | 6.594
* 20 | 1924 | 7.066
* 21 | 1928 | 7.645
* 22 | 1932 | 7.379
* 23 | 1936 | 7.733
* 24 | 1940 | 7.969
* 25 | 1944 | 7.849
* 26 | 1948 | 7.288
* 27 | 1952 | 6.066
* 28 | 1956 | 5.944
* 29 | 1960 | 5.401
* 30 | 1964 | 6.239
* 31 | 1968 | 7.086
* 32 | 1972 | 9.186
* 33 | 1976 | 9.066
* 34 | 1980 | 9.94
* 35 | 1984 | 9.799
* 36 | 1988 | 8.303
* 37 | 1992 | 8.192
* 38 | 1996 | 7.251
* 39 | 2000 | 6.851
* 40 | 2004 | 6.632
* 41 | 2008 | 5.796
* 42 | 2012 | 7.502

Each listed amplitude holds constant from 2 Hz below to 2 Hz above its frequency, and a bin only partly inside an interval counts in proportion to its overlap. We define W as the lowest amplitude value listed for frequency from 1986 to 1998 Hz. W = 7.251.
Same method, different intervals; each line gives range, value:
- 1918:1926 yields 6.594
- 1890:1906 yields 4.836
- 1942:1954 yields 6.066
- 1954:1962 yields 5.401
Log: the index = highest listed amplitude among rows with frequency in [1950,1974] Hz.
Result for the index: 9.186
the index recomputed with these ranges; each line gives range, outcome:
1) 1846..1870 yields 9.415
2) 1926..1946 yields 7.969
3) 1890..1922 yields 6.81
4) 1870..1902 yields 8.83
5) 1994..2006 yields 7.251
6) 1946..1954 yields 7.288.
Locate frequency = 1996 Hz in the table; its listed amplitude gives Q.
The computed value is 7.251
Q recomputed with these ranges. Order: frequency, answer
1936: 7.733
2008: 5.796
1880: 6.944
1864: 8.302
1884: 6.658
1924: 7.066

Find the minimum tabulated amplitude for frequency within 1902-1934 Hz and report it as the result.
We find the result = 4.934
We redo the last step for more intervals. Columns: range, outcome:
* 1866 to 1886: 6.658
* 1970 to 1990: 8.303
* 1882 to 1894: 6.226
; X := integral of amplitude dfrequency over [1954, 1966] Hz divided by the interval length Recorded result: 5.86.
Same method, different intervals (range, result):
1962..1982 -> 8.3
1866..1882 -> 8.38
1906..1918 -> 6.41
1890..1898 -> 5.88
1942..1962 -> 6.51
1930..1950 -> 7.64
